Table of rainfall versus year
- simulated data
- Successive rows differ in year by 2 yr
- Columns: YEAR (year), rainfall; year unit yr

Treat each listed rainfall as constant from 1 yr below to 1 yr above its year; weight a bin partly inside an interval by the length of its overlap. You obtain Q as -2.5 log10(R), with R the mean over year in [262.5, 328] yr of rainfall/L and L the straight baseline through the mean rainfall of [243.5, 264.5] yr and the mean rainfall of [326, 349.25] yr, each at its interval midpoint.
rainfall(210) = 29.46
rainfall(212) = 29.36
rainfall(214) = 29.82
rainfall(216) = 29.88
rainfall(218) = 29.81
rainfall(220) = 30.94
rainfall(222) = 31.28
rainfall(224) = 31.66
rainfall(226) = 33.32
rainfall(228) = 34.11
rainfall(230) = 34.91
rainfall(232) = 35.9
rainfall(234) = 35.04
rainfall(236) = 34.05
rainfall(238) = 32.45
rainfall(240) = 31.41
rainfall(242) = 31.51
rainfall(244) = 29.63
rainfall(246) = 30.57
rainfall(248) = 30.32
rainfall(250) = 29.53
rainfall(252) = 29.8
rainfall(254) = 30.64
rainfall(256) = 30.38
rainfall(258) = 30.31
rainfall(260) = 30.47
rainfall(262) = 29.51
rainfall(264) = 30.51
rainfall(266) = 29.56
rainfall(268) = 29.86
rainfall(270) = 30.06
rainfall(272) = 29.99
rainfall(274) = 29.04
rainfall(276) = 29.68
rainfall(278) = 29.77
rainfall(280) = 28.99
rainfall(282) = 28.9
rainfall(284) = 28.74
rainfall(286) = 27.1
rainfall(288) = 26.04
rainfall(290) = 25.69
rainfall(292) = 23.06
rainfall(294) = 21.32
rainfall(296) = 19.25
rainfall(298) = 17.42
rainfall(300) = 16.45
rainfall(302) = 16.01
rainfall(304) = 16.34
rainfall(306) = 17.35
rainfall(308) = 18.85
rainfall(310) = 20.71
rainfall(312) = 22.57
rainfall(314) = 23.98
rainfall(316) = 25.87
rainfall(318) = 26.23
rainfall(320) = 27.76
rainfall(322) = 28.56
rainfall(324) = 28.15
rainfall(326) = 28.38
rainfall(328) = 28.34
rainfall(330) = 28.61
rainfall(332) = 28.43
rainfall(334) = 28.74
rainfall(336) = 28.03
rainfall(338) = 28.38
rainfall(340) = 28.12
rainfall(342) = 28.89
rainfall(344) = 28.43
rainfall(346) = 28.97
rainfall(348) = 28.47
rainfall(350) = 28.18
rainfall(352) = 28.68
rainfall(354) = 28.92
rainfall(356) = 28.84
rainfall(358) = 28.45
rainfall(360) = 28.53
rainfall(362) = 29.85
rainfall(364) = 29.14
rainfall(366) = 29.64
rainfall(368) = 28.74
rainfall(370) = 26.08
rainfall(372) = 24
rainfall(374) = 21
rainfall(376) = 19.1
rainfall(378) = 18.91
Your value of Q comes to 0.17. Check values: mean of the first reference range 30.2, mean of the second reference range 28.5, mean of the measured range 25.2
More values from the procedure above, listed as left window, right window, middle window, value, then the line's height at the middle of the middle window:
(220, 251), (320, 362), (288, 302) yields 0.42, 30.2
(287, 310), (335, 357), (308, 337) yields -0.09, 24.2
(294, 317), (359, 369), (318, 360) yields -0.14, 25.1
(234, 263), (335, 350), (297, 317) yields 0.44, 29.4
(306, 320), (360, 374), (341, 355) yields -0.11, 25.9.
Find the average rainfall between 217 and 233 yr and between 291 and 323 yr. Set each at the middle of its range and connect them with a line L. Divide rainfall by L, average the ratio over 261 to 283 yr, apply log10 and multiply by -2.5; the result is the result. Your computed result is -0.13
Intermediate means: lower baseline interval 32.7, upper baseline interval 21.4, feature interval 29.6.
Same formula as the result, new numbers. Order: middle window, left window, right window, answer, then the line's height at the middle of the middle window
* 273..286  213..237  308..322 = -0.05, 27.6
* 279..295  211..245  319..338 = 0.14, 29.9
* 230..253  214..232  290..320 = -0.08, 29.5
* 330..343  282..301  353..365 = -0.06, 27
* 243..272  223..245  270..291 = 0.02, 30.8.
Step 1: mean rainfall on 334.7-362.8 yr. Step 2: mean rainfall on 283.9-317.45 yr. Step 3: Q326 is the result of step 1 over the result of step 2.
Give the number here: 1.3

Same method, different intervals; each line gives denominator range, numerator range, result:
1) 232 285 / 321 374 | 0.93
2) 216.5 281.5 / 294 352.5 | 0.80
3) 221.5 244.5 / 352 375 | 0.84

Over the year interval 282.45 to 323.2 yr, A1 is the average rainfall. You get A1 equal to 22.6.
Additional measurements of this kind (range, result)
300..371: 26.4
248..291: 29.3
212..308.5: 28.3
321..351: 28.4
